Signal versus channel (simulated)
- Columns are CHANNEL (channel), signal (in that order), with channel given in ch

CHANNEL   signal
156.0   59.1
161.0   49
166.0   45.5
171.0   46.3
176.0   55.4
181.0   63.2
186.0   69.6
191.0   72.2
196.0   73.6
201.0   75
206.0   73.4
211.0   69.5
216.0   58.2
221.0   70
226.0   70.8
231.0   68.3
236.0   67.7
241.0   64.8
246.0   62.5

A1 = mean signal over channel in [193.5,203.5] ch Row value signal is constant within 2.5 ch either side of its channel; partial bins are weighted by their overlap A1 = 74.3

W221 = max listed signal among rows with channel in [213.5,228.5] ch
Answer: 70.8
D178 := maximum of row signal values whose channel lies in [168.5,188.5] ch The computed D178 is 69.6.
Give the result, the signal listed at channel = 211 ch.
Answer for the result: 69.5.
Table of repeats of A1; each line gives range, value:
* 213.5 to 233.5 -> 66.8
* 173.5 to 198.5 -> 66.8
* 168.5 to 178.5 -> 50.9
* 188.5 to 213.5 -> 72.7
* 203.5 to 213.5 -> 71.5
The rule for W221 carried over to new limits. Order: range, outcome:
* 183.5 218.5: 75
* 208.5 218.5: 69.5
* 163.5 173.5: 46.3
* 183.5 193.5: 72.2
